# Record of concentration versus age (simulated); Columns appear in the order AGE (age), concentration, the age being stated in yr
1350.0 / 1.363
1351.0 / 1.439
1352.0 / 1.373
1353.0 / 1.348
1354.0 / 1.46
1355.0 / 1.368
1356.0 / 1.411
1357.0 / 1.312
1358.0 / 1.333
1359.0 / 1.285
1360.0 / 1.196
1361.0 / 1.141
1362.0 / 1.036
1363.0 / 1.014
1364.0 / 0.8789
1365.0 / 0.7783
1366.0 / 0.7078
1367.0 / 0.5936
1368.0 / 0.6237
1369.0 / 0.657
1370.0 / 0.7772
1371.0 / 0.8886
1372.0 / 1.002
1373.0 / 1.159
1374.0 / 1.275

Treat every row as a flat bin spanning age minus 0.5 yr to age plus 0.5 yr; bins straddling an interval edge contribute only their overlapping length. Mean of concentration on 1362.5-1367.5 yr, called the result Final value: 0.795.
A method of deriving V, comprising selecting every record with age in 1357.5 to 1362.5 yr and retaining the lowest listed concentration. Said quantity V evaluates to 1.036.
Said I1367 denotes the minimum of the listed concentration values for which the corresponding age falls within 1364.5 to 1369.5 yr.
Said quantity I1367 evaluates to 0.5936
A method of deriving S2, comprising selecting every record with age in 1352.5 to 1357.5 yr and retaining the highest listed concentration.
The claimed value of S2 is 1.46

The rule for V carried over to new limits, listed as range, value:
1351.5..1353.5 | 1.348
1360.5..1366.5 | 0.7078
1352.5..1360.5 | 1.196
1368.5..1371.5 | 0.657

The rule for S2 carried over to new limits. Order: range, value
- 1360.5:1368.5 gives 1.141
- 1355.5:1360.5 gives 1.411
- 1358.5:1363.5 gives 1.285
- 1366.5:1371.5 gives 0.8886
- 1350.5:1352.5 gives 1.439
